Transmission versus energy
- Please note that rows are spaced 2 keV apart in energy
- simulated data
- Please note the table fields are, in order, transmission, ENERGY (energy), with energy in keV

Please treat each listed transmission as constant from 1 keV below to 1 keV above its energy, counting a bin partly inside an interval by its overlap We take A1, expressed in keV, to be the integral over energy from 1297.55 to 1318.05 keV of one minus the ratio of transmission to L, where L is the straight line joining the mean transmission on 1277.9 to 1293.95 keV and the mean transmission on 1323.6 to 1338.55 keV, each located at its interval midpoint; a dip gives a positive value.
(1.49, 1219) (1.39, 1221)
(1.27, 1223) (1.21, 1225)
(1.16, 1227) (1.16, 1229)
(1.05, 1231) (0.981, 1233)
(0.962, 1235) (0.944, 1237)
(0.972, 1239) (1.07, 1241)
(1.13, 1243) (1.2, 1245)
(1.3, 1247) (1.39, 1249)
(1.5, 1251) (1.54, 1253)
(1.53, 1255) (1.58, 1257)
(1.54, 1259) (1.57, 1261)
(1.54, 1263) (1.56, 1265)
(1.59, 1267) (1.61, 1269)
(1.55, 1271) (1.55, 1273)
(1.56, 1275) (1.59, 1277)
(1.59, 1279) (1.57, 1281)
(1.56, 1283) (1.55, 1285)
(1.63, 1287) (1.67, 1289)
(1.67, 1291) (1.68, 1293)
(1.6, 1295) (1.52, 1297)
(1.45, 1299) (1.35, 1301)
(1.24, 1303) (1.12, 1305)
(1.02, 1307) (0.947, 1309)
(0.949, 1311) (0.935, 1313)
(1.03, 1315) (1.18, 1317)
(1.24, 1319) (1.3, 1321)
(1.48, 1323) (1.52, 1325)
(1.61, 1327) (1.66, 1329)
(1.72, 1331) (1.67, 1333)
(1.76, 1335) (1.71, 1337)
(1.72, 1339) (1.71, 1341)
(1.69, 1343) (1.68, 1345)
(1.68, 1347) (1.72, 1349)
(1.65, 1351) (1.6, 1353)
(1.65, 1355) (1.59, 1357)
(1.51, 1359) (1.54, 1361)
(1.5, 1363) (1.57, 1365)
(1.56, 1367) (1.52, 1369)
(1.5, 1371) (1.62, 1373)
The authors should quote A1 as 6.33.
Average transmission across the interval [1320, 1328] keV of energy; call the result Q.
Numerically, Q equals 1.48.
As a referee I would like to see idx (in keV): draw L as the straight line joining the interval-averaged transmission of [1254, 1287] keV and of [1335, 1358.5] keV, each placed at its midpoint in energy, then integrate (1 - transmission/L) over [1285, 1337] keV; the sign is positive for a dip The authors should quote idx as 6.9 keV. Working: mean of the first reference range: 1.57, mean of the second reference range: 1.67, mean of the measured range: 1.41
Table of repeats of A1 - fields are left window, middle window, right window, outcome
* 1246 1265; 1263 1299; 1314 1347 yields -1.63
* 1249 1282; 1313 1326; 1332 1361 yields 2.90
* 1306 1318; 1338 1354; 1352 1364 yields -2.98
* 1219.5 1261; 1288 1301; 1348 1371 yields -1.65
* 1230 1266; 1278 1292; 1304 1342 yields -2.78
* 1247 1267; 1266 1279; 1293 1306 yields -0.87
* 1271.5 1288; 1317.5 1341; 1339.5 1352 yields 1.19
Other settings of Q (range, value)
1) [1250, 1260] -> 1.54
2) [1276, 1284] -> 1.58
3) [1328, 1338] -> 1.7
